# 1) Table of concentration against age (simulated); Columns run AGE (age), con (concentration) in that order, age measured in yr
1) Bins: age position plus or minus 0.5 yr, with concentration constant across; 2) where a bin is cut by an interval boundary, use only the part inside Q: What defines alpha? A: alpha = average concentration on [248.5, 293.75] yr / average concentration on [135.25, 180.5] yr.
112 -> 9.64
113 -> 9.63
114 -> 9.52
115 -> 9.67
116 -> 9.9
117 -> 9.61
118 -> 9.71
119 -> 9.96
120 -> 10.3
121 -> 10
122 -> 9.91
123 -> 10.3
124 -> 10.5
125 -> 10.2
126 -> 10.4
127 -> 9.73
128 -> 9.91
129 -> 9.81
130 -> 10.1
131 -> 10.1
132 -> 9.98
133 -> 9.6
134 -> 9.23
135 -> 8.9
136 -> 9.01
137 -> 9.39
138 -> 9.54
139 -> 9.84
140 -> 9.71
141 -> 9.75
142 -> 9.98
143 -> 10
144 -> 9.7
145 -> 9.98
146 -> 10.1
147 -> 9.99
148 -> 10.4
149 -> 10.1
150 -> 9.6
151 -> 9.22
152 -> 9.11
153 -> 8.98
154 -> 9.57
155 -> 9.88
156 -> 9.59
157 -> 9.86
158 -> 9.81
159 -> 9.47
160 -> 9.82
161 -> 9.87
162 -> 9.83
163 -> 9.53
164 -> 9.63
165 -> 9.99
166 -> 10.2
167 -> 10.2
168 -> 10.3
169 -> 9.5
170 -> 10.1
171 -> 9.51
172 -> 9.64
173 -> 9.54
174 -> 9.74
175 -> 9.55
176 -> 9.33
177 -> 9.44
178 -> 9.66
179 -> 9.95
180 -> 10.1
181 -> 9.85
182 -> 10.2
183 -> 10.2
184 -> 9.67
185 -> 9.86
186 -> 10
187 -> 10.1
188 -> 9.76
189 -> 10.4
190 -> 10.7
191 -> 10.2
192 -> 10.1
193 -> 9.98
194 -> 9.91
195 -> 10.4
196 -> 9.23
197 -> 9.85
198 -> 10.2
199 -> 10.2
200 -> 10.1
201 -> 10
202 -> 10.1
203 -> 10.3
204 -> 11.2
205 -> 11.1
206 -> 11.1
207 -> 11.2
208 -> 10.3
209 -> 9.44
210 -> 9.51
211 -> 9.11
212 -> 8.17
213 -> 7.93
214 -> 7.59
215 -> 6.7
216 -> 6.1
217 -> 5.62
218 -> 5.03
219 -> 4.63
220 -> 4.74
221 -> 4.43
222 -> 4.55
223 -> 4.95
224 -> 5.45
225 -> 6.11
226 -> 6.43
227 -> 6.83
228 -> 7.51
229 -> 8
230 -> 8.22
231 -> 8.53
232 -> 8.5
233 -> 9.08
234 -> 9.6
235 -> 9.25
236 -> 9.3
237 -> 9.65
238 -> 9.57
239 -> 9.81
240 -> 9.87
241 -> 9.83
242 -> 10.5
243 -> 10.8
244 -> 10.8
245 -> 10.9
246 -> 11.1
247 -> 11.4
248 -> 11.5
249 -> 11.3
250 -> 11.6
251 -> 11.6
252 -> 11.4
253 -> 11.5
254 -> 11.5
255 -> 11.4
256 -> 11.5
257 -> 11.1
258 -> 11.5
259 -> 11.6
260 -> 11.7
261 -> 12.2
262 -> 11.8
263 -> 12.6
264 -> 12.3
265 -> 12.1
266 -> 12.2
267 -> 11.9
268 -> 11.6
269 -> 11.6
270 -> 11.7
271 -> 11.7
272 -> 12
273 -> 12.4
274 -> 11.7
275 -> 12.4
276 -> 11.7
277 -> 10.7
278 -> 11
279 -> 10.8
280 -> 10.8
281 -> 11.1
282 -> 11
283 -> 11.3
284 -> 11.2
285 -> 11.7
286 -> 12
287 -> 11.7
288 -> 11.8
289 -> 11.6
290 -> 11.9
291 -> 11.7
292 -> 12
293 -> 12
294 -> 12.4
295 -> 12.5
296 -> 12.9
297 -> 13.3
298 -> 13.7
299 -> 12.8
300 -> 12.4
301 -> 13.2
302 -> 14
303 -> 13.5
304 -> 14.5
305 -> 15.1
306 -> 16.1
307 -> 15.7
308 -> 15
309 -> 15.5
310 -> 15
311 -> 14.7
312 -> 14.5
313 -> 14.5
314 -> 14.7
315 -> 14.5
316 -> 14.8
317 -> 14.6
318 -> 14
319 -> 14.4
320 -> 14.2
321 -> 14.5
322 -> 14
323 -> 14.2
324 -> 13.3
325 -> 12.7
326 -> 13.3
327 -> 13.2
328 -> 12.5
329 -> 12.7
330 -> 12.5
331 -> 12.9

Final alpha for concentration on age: 1.2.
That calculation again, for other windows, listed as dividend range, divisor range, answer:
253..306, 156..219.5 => 1.27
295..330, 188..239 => 1.64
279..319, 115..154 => 1.35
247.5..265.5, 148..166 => 1.21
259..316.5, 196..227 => 1.57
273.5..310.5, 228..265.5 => 1.19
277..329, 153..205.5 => 1.33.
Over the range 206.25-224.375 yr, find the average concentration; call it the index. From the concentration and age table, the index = 7.04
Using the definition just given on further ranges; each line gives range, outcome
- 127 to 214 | 9.82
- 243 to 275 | 11.6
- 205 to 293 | 10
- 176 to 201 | 9.99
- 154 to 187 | 9.81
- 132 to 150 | 9.72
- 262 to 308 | 12.3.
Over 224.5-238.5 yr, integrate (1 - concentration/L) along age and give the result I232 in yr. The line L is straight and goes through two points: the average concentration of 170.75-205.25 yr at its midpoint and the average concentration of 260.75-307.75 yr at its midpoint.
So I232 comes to 3.5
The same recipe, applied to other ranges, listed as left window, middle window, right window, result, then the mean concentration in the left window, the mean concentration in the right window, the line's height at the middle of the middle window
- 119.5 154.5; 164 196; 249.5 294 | 1.45 yr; 9.8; 11.7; 10.4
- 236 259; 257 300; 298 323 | 2.48 yr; 10.9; 14.4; 12.6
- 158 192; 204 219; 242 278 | 3.03 yr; 9.88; 11.6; 10.6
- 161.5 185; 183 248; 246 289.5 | 10.00 yr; 9.81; 11.6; 10.6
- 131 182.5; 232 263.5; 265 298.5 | 1.18 yr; 9.72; 11.8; 11.3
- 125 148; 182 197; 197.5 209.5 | 0.39 yr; 9.78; 10.4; 10.3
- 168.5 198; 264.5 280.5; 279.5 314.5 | 0.96 yr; 9.88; 13.1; 12.4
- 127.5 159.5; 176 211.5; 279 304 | 1.55 yr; 9.69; 12.2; 10.5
